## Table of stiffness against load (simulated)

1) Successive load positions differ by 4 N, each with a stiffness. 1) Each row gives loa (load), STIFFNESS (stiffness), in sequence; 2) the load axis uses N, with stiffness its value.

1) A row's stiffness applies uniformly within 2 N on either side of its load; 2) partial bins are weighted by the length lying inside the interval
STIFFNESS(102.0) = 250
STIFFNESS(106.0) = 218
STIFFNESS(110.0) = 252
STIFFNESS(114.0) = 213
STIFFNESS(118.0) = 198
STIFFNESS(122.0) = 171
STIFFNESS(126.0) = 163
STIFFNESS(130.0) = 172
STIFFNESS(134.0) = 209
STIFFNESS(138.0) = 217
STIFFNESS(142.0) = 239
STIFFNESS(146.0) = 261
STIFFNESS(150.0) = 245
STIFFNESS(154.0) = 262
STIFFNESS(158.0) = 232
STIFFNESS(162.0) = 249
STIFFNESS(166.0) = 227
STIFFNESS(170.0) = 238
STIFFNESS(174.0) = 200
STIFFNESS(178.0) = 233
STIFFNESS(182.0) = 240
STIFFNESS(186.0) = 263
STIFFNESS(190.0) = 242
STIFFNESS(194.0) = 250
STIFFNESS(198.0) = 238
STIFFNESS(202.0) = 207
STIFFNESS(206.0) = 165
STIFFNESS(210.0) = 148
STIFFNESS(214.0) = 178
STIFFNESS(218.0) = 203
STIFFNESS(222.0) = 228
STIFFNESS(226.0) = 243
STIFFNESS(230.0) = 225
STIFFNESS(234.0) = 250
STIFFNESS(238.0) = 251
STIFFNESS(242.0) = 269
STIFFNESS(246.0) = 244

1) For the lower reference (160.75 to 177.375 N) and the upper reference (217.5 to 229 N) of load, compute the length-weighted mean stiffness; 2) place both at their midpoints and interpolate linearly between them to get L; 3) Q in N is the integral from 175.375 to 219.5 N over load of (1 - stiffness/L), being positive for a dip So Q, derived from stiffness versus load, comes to 2.45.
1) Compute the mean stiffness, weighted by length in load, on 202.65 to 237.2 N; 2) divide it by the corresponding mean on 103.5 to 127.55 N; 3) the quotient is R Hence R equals 1.01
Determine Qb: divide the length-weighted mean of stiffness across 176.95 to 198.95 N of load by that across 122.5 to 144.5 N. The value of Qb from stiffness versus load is 1.2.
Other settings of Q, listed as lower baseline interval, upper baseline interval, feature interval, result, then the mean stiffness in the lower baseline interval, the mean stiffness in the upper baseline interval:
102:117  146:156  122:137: 3.7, 229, 255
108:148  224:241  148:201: -3.5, 210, 244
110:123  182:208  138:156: -2.9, 205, 228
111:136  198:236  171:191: -3.5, 190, 207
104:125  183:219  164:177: -0.8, 208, 211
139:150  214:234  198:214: 3.2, 246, 223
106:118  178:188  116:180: 4.6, 224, 248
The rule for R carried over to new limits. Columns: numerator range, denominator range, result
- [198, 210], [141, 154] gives 0.75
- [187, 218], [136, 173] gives 0.86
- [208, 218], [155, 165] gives 0.71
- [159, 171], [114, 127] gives 1.29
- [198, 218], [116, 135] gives 1.01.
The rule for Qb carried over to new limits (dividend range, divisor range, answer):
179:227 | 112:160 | 1.01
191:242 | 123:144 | 1.10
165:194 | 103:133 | 1.18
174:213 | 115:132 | 1.23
